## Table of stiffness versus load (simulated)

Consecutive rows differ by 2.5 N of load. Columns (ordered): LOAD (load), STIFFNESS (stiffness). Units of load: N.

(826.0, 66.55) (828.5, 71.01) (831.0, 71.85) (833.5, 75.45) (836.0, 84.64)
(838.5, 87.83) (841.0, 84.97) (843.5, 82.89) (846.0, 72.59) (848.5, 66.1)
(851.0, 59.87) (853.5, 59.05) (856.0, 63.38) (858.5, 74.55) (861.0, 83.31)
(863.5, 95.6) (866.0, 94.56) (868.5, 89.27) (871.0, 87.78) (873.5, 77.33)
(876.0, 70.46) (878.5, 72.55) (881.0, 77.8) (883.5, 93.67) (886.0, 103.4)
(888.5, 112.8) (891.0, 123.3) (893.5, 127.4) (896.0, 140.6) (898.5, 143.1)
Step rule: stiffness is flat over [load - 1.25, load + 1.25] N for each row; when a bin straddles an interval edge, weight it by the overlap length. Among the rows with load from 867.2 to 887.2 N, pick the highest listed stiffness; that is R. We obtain 103.4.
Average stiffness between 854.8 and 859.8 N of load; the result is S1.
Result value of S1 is 69.2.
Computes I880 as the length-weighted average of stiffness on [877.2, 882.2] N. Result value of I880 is 75.1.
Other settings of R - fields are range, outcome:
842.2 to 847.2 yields 82.89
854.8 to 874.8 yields 95.6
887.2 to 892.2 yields 123.3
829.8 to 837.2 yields 84.64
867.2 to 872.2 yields 89.27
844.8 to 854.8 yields 72.59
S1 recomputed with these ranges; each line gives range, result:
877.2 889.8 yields 92.1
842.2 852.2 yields 70.5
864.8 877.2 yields 83.9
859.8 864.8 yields 89.6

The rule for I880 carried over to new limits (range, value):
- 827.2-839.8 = 78.1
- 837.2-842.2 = 86.4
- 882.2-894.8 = 112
